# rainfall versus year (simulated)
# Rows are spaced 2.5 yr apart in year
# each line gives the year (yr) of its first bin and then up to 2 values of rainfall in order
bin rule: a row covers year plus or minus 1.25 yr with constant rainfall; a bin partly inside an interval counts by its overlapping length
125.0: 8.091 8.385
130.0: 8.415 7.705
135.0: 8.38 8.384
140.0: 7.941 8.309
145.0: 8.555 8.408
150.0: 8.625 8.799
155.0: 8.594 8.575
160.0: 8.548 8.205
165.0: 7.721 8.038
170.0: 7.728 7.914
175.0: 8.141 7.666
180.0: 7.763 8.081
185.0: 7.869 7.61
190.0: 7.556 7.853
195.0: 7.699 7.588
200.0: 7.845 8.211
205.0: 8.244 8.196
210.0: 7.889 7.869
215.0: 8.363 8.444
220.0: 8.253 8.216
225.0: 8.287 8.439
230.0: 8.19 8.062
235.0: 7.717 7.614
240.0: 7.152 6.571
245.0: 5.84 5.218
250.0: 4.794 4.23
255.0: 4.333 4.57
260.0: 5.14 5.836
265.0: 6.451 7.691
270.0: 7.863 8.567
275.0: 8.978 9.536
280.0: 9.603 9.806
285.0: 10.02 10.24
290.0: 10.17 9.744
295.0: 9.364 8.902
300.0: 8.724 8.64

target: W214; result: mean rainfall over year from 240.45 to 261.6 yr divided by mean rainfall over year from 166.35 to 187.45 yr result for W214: 0.7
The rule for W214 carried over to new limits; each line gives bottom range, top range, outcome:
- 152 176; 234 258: 0.71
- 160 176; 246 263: 0.61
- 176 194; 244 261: 0.62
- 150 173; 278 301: 1.16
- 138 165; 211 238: 0.97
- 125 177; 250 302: 0.96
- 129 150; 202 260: 0.86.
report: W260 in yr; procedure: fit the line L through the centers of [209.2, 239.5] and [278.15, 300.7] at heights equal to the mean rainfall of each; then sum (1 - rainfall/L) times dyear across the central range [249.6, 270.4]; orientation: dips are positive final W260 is 7.8 yr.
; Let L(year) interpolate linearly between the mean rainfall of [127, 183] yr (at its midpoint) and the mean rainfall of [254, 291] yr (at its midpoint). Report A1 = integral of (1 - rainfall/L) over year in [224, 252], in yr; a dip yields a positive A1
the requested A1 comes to 3.6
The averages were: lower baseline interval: 8.21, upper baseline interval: 7.93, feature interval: 6.99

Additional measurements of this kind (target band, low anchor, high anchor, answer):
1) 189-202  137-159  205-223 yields 0.8 yr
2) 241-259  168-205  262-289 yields 7.1 yr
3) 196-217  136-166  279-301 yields 2.0 yr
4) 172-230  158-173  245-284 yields -3.0 yr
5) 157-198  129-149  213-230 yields 1.8 yr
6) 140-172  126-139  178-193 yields -1.1 yr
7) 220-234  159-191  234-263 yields -4.1 yr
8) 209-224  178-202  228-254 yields -2.2 yr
